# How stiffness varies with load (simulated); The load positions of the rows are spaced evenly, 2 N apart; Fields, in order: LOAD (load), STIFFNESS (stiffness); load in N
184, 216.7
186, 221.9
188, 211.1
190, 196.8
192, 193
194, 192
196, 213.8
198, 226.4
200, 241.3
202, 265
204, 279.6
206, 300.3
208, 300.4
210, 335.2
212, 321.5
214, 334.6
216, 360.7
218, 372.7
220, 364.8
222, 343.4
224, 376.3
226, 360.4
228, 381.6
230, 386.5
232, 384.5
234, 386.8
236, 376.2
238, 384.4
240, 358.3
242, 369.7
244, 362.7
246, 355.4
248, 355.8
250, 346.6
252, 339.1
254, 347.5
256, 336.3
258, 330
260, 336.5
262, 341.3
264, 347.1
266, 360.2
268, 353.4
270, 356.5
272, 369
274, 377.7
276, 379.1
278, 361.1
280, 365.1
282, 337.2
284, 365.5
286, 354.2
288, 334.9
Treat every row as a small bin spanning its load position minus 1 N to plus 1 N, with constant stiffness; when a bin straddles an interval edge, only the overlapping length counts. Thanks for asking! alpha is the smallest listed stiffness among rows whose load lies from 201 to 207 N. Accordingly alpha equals 265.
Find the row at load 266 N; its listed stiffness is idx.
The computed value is 360.2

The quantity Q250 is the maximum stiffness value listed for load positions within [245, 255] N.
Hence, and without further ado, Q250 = 355.8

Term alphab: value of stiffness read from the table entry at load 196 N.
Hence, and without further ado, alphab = 213.8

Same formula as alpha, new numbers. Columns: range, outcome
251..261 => 330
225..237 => 360.4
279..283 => 337.2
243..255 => 339.1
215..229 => 343.4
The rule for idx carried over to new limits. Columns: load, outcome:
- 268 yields 353.4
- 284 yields 365.5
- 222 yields 343.4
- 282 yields 337.2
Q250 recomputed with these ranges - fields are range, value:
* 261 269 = 360.2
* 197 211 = 335.2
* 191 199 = 226.4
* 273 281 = 379.1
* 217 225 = 376.3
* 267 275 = 377.7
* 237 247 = 384.4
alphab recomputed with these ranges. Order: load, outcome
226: 360.4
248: 355.8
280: 365.1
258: 330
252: 339.1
